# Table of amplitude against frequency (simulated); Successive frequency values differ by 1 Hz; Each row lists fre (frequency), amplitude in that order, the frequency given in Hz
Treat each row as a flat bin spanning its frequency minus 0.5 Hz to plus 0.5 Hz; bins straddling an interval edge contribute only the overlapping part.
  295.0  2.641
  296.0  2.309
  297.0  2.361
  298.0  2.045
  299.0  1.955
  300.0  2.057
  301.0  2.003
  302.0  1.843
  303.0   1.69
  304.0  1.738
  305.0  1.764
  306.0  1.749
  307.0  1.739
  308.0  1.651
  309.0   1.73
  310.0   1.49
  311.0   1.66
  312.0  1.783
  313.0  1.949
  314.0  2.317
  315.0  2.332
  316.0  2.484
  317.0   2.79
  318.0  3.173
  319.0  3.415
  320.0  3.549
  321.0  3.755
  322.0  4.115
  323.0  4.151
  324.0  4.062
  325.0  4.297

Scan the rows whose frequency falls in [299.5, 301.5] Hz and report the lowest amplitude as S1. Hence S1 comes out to 2.003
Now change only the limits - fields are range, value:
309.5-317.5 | 1.49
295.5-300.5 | 1.955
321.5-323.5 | 4.115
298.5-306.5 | 1.69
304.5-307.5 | 1.739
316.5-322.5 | 2.79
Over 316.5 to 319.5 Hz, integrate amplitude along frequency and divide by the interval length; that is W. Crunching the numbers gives 3.13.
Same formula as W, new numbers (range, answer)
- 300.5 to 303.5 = 1.85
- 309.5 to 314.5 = 1.84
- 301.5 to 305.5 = 1.76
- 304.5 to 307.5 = 1.75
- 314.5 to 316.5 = 2.41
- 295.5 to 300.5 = 2.15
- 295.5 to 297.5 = 2.33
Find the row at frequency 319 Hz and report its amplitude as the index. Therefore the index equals 3.415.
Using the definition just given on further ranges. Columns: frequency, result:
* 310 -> 1.49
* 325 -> 4.297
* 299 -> 1.955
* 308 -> 1.651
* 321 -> 3.755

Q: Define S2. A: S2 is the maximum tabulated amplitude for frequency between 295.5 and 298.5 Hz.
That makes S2 2.361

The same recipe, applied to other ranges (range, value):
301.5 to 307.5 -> 1.843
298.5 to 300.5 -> 2.057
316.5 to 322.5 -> 4.115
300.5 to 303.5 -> 2.003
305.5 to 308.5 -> 1.749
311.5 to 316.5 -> 2.484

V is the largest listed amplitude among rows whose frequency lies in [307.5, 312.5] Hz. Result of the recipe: 1.783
